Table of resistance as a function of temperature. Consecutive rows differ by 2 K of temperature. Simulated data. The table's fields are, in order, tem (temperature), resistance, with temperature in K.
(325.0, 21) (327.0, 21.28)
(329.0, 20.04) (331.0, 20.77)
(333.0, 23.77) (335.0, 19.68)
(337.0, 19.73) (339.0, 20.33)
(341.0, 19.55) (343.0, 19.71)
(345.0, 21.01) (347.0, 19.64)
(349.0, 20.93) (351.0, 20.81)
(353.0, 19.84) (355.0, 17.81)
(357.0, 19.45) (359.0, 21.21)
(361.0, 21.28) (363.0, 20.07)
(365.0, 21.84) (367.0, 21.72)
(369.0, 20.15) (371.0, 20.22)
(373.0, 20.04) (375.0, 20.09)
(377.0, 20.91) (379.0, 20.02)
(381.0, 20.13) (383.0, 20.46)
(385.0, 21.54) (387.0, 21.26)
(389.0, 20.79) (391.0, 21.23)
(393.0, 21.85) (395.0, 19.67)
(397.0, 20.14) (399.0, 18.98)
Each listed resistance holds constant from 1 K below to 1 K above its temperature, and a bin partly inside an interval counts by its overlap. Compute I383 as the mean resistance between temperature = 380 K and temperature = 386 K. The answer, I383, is 20.7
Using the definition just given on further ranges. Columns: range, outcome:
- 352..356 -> 18.8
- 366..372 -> 20.7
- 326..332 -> 20.7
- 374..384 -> 20.3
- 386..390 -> 21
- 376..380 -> 20.5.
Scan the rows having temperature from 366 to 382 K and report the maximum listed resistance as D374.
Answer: 21.72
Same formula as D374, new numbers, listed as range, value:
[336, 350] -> 21.01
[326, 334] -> 23.77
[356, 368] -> 21.84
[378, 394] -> 21.85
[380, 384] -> 20.46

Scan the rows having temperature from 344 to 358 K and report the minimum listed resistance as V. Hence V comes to 17.81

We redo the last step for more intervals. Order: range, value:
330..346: 19.55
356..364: 19.45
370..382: 20.02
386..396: 19.67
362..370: 20.07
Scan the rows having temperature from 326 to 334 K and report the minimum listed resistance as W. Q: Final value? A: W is 20.04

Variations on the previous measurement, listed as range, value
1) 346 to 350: 19.64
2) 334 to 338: 19.68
